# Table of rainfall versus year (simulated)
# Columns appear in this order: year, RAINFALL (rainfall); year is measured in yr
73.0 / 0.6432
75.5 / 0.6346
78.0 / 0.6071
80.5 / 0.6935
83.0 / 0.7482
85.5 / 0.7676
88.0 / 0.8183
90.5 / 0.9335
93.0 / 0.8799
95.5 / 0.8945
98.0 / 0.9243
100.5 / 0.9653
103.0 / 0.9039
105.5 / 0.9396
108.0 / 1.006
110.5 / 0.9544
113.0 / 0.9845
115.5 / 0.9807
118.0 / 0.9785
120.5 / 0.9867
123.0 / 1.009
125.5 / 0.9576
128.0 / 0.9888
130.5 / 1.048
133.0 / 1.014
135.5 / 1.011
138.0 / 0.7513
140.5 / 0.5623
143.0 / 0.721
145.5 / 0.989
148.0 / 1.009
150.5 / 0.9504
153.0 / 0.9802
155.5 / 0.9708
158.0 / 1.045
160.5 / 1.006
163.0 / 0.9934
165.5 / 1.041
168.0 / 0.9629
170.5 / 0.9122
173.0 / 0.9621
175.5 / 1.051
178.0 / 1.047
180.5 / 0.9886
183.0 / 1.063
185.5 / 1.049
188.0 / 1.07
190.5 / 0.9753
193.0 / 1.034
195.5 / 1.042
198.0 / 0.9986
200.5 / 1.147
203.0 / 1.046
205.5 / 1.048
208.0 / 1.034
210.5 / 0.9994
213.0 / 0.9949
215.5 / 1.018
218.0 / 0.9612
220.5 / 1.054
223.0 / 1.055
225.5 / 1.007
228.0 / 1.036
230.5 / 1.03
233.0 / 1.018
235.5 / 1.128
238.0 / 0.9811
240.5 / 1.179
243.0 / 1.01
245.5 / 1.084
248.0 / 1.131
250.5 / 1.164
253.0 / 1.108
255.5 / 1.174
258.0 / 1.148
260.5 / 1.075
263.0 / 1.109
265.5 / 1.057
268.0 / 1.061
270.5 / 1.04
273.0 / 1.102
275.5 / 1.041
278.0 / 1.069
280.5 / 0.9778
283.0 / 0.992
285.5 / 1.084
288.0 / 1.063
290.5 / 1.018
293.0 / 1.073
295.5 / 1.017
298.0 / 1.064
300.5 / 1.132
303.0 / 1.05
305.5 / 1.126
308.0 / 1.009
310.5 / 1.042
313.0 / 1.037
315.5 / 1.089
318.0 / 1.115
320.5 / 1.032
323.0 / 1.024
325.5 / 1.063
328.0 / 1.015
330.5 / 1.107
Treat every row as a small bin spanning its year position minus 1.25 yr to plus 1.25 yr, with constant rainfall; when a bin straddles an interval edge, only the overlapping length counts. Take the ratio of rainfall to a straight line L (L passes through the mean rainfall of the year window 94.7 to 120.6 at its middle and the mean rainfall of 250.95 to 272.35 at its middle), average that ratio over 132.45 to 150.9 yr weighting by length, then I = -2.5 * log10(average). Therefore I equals 0.14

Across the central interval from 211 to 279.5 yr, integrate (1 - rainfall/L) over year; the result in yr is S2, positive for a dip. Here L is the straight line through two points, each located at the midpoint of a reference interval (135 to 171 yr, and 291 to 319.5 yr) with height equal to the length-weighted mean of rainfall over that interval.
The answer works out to -3.77 yr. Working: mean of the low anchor 0.926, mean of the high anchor 1.07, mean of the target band 1.07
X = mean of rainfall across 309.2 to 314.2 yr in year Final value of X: 1.04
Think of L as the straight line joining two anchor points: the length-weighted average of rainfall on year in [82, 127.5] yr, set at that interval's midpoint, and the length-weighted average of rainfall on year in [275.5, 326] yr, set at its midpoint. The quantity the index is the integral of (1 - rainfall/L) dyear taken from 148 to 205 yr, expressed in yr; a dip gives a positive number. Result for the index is -2.5 yr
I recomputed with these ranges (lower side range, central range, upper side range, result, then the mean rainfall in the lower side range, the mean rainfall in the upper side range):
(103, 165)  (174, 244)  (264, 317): -0.04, 0.952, 1.06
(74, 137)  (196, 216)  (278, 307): -0.06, 0.904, 1.05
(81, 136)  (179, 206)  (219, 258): -0.01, 0.936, 1.08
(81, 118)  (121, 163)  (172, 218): 0.02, 0.905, 1.03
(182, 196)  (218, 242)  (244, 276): 0.03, 1.04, 1.1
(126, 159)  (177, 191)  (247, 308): -0.07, 0.926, 1.08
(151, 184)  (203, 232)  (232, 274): 0.03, 1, 1.09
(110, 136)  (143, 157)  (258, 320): 0.05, 0.993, 1.06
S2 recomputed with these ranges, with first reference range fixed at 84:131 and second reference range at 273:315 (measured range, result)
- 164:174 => 0.07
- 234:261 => -2.20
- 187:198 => -0.38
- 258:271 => -0.55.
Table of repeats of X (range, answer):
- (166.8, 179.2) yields 0.987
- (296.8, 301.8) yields 1.1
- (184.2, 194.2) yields 1.03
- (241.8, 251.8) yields 1.1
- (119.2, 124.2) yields 0.998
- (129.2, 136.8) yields 1.02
